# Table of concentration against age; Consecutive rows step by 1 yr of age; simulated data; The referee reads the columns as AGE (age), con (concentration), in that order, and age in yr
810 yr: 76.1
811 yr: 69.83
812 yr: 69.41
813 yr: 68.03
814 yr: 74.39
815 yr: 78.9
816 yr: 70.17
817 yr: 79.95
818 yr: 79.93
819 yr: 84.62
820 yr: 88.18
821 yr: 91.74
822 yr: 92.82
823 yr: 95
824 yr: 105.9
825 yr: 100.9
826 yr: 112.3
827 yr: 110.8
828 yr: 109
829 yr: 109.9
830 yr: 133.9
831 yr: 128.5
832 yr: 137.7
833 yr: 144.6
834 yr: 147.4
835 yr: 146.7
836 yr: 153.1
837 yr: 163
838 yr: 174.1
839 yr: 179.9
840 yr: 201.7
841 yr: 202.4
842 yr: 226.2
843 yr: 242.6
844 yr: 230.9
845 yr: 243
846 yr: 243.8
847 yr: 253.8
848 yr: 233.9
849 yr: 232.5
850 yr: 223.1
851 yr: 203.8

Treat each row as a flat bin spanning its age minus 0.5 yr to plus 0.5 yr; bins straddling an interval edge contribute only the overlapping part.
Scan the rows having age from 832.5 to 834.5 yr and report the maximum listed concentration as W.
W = 147.4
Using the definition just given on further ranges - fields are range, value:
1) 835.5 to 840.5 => 201.7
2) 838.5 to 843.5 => 242.6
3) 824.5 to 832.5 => 137.7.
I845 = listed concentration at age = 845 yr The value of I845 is 243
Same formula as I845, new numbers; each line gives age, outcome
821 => 91.74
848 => 233.9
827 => 110.8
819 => 84.62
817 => 79.95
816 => 70.17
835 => 146.7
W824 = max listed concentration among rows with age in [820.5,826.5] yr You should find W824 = 112.3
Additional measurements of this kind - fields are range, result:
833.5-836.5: 153.1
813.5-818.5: 79.95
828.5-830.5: 133.9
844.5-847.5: 253.8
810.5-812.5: 69.83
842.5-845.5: 243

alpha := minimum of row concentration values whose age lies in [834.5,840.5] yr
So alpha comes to 146.7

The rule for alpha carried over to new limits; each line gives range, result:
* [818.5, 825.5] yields 84.62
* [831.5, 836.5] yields 137.7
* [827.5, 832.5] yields 109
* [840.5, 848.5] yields 202.4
